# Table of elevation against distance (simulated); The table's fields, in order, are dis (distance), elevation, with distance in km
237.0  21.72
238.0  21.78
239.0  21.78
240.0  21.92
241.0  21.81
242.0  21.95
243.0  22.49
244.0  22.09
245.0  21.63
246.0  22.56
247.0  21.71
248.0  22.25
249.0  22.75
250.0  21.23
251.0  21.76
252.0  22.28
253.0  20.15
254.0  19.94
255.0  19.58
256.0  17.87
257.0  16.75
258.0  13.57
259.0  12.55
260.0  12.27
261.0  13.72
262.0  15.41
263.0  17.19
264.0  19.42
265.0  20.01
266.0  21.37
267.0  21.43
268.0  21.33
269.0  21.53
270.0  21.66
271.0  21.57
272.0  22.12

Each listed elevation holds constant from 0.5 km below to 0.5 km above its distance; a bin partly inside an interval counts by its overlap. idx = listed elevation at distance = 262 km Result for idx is 15.41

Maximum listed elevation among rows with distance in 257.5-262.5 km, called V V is 15.41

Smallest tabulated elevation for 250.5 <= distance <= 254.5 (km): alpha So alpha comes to 19.94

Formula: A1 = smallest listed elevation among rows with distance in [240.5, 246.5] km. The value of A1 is 21.63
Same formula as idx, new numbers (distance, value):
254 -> 19.94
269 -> 21.53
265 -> 20.01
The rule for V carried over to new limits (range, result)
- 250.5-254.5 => 22.28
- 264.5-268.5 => 21.43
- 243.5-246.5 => 22.56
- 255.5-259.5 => 17.87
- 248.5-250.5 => 22.75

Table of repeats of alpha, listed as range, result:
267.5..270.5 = 21.33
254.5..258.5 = 13.57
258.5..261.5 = 12.27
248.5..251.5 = 21.23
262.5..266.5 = 17.19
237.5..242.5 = 21.78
